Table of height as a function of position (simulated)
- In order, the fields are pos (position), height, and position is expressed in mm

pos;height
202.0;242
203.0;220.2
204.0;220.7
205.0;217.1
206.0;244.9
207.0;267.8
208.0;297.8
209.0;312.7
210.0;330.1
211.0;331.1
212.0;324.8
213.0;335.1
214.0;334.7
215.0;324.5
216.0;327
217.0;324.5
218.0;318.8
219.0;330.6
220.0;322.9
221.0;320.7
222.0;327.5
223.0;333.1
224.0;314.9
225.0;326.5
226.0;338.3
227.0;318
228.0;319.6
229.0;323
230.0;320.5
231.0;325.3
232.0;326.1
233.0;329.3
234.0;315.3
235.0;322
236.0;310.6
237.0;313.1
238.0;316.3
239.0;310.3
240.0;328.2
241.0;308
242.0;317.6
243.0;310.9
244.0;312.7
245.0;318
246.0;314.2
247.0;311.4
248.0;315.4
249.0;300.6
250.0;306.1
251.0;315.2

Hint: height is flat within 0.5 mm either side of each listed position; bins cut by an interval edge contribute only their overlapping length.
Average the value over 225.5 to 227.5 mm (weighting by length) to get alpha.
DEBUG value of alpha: 328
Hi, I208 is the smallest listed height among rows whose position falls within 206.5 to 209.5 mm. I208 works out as 267.8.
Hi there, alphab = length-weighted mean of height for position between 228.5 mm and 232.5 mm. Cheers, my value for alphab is 324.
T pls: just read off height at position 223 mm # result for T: 333.1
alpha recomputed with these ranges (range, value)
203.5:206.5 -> 228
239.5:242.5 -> 318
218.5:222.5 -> 325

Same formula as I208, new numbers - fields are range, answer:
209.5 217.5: 324.5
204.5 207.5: 217.1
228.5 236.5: 310.6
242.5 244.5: 310.9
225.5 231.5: 318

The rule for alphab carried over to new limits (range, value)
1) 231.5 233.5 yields 328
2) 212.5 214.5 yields 335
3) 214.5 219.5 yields 325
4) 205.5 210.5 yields 291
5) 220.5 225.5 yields 325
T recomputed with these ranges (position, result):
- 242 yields 317.6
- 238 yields 316.3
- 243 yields 310.9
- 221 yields 320.7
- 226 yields 338.3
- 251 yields 315.2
